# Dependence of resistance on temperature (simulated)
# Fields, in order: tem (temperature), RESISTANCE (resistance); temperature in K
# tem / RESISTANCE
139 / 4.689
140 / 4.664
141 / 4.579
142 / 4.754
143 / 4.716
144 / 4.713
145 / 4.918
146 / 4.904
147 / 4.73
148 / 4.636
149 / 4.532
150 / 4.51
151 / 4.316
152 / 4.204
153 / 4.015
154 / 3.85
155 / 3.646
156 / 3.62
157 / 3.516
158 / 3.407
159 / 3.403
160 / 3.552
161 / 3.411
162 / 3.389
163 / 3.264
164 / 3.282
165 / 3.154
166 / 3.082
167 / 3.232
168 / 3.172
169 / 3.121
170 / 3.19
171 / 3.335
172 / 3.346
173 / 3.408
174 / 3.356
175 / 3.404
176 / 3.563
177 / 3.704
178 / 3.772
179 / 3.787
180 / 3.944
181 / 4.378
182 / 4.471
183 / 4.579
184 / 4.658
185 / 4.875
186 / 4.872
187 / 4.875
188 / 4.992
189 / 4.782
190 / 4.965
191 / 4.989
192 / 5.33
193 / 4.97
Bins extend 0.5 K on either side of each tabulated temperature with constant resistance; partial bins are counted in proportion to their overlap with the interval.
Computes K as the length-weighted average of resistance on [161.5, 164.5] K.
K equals 3.31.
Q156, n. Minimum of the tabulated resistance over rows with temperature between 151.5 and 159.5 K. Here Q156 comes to 3.403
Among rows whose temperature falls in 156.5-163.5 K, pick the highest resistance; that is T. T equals 3.552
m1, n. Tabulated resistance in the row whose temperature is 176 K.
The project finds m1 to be 3.563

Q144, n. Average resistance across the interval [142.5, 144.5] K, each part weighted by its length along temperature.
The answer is 4.71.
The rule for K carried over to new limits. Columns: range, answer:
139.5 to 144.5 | 4.69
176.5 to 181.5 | 3.92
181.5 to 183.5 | 4.53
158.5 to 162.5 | 3.44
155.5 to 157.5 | 3.57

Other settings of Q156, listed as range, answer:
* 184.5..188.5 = 4.872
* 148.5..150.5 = 4.51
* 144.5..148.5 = 4.636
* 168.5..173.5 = 3.121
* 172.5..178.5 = 3.356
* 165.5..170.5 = 3.082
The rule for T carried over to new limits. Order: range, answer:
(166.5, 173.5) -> 3.408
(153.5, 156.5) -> 3.85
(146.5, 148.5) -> 4.73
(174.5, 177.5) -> 3.704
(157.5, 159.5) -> 3.407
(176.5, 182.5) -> 4.471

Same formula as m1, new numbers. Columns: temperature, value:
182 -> 4.471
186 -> 4.872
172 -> 3.346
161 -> 3.411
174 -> 3.356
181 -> 4.378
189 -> 4.782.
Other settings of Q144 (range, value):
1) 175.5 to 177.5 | 3.63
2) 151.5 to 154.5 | 4.02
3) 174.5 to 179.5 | 3.65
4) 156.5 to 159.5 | 3.44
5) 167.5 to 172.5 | 3.23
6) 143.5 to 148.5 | 4.78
